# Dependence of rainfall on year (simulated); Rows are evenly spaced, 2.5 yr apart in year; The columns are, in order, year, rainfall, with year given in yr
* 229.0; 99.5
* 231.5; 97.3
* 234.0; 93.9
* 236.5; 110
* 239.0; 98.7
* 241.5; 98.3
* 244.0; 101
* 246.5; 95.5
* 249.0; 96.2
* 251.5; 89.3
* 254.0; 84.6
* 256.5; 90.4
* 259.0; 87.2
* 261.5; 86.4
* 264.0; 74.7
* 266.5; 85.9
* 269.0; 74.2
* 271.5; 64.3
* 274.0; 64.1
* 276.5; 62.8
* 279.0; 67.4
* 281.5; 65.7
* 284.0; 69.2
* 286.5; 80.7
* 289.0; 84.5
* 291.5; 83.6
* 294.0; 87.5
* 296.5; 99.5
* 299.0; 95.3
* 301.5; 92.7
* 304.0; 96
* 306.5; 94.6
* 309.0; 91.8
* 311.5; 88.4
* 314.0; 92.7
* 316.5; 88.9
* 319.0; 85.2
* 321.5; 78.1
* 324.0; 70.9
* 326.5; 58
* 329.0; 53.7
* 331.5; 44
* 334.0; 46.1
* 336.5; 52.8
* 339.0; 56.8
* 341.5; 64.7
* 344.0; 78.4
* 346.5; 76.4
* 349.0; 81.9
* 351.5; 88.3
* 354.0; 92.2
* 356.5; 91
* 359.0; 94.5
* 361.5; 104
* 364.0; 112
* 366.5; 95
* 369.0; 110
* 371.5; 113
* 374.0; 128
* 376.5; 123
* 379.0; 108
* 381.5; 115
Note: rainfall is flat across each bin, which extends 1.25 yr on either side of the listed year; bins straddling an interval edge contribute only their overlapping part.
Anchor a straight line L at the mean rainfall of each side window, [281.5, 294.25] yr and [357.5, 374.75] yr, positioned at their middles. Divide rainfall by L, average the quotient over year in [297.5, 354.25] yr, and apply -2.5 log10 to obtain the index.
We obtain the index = 0.19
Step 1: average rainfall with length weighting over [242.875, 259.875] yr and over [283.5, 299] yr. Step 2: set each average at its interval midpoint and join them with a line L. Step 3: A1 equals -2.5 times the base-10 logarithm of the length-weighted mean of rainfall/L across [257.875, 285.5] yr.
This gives 0.22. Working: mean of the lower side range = 92.1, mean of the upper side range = 85.8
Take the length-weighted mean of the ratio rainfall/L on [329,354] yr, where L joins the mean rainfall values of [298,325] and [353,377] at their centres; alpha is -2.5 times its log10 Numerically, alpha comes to 0.43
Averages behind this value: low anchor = 88.7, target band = 66.2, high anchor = 106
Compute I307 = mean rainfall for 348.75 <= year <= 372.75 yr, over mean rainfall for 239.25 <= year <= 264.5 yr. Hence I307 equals 1.1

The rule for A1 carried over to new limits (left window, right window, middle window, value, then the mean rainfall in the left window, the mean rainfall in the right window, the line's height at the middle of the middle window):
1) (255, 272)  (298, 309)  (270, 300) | 0.15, 81.2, 94.3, 88.3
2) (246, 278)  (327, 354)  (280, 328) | -0.16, 80.8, 65.4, 72.6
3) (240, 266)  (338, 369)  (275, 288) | 0.28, 90.3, 87.5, 89.5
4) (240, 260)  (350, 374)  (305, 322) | 0.10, 93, 101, 97.7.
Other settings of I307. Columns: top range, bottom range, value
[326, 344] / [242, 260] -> 0.60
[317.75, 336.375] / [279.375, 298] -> 0.76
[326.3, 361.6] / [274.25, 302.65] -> 0.89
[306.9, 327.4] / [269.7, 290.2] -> 1.18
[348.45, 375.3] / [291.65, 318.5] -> 1.10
